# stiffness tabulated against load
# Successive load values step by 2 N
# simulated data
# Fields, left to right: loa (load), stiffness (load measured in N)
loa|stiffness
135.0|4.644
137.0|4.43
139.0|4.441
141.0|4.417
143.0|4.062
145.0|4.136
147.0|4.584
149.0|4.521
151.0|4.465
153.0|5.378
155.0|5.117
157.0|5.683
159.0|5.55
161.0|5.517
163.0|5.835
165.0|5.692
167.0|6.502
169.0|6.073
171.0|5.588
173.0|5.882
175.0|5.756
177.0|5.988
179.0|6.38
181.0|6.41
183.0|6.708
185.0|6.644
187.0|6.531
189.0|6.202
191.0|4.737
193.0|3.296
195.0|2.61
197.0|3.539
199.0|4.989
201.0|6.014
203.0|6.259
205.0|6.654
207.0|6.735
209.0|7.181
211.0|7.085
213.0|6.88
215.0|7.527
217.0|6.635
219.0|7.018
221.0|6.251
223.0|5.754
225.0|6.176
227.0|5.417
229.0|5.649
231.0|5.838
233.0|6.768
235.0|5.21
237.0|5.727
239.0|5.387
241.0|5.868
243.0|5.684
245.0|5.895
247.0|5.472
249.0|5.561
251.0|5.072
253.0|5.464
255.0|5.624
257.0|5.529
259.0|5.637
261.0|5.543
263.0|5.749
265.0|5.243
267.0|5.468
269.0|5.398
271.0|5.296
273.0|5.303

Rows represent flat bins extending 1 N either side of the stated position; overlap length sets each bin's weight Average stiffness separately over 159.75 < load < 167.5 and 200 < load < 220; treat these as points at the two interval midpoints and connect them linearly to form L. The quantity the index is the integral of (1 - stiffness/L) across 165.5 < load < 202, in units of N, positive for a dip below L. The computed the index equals 3.9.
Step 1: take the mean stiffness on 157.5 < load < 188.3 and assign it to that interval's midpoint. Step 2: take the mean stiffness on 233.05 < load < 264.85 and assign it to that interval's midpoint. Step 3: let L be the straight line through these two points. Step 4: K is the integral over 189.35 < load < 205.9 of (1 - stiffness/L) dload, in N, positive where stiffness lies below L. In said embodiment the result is 3.1 N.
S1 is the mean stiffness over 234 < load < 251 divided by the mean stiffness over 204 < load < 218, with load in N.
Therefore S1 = 0.8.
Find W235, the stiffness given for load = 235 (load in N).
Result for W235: 5.21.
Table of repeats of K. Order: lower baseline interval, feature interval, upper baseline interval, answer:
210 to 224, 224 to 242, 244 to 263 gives 1.2 N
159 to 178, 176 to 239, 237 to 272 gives -2.7 N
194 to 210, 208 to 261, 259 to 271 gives -5.0 N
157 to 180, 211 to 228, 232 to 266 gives -2.3 N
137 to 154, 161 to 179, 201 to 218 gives -1.8 N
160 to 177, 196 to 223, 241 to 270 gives -3.0 N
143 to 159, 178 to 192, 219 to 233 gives -2.3 N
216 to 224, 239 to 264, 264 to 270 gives 0.6 N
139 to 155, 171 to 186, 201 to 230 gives -2.1 N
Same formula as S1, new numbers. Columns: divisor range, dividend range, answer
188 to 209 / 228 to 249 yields 1.10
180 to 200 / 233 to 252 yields 1.09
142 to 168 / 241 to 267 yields 1.08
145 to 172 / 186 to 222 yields 1.10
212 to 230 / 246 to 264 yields 0.87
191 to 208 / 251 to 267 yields 1.10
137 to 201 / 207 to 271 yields 1.13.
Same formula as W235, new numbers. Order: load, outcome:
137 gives 4.43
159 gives 5.55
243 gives 5.684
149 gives 4.521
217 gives 6.635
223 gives 5.754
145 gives 4.136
